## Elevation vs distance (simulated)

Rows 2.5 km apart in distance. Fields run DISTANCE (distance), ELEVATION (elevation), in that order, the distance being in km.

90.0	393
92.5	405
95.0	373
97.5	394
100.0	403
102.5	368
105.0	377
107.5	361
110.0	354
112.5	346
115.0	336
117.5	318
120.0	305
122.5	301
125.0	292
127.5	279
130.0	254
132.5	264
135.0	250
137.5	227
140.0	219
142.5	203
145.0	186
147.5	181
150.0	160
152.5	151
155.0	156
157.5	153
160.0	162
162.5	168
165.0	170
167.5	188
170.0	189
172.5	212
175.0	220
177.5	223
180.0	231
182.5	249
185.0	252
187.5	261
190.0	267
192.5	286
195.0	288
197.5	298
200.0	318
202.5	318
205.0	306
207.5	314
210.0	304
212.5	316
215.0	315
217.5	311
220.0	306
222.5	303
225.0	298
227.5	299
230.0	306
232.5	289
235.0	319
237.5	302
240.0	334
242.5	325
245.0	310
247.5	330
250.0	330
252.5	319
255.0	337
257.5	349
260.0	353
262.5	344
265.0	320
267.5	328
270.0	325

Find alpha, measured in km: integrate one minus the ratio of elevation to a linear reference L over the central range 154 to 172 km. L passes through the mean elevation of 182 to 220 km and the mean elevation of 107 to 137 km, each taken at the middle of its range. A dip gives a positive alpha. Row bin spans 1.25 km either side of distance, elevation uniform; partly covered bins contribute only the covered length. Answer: 7.65 km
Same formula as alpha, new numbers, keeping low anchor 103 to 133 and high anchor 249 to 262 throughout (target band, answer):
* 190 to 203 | 1.3 km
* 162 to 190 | 9.3 km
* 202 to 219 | 1.0 km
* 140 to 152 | 5.1 km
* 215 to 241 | 2.1 km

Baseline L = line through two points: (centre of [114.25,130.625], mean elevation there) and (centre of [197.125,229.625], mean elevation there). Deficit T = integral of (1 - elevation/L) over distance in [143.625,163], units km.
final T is 8.8 km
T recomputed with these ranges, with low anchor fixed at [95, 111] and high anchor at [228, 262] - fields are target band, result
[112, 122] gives 1.3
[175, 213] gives 6.9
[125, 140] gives 4.5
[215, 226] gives 0.9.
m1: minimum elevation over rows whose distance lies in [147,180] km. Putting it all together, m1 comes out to 151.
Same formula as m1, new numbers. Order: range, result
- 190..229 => 267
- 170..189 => 189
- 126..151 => 160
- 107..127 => 292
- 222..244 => 289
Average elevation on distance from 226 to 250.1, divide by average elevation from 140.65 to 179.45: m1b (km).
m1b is 1.7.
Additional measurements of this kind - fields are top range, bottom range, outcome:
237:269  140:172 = 1.89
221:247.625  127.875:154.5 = 1.47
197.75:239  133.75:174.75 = 1.65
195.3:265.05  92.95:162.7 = 1.16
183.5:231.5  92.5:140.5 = 0.93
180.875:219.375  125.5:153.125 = 1.34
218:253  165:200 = 1.28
